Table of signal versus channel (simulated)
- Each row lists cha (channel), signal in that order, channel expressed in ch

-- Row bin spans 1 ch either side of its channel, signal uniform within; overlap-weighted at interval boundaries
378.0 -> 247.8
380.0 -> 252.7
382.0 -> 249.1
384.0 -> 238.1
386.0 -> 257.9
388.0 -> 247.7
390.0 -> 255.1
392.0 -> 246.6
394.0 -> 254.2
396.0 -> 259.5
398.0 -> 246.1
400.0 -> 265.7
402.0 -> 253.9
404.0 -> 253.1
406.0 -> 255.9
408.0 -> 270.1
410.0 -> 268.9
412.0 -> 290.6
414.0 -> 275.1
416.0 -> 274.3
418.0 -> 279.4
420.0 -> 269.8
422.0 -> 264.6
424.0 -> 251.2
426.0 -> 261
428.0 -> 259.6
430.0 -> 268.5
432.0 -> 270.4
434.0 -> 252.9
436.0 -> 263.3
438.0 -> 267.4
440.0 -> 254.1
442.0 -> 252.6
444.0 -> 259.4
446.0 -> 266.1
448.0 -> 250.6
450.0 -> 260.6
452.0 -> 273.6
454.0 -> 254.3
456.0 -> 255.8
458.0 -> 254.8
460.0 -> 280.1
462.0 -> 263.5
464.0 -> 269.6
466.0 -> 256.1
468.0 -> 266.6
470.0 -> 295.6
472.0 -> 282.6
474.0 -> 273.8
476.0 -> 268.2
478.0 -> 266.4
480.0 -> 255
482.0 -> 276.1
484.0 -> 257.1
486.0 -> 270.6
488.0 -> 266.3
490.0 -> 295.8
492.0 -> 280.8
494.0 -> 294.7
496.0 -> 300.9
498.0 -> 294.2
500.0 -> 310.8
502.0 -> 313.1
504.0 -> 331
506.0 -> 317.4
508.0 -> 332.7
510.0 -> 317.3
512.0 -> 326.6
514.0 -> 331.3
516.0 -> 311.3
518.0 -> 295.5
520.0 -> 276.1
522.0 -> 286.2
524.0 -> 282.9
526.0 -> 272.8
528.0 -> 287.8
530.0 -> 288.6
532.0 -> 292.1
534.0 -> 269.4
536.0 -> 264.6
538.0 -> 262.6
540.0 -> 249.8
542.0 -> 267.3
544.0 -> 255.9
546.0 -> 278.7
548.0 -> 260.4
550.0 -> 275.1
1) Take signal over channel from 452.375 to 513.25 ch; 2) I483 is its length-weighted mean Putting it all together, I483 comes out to 284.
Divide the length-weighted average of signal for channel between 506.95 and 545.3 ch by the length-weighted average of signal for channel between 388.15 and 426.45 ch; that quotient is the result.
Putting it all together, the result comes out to 1.1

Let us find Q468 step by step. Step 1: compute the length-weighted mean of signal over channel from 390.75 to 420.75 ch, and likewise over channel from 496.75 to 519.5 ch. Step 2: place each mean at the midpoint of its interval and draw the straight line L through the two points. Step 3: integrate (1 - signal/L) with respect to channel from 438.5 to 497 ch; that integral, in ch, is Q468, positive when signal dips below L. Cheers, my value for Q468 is 5.2 ch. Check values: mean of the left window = 264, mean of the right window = 315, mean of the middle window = 269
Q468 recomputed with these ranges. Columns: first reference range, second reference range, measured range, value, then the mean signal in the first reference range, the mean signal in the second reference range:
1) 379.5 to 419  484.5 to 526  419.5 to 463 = 2.3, 260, 301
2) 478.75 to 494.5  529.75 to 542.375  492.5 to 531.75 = -4.6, 274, 270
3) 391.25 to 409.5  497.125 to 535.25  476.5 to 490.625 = 1.0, 257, 302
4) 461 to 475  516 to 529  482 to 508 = -1.5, 273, 286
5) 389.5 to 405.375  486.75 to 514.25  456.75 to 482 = 1.9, 254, 307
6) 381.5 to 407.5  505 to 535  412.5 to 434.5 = -0.3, 253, 299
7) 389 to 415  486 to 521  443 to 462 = 1.4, 261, 305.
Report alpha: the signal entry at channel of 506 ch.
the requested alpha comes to 317.4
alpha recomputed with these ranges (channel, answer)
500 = 310.8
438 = 267.4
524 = 282.9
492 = 280.8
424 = 251.2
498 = 294.2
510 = 317.3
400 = 265.7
